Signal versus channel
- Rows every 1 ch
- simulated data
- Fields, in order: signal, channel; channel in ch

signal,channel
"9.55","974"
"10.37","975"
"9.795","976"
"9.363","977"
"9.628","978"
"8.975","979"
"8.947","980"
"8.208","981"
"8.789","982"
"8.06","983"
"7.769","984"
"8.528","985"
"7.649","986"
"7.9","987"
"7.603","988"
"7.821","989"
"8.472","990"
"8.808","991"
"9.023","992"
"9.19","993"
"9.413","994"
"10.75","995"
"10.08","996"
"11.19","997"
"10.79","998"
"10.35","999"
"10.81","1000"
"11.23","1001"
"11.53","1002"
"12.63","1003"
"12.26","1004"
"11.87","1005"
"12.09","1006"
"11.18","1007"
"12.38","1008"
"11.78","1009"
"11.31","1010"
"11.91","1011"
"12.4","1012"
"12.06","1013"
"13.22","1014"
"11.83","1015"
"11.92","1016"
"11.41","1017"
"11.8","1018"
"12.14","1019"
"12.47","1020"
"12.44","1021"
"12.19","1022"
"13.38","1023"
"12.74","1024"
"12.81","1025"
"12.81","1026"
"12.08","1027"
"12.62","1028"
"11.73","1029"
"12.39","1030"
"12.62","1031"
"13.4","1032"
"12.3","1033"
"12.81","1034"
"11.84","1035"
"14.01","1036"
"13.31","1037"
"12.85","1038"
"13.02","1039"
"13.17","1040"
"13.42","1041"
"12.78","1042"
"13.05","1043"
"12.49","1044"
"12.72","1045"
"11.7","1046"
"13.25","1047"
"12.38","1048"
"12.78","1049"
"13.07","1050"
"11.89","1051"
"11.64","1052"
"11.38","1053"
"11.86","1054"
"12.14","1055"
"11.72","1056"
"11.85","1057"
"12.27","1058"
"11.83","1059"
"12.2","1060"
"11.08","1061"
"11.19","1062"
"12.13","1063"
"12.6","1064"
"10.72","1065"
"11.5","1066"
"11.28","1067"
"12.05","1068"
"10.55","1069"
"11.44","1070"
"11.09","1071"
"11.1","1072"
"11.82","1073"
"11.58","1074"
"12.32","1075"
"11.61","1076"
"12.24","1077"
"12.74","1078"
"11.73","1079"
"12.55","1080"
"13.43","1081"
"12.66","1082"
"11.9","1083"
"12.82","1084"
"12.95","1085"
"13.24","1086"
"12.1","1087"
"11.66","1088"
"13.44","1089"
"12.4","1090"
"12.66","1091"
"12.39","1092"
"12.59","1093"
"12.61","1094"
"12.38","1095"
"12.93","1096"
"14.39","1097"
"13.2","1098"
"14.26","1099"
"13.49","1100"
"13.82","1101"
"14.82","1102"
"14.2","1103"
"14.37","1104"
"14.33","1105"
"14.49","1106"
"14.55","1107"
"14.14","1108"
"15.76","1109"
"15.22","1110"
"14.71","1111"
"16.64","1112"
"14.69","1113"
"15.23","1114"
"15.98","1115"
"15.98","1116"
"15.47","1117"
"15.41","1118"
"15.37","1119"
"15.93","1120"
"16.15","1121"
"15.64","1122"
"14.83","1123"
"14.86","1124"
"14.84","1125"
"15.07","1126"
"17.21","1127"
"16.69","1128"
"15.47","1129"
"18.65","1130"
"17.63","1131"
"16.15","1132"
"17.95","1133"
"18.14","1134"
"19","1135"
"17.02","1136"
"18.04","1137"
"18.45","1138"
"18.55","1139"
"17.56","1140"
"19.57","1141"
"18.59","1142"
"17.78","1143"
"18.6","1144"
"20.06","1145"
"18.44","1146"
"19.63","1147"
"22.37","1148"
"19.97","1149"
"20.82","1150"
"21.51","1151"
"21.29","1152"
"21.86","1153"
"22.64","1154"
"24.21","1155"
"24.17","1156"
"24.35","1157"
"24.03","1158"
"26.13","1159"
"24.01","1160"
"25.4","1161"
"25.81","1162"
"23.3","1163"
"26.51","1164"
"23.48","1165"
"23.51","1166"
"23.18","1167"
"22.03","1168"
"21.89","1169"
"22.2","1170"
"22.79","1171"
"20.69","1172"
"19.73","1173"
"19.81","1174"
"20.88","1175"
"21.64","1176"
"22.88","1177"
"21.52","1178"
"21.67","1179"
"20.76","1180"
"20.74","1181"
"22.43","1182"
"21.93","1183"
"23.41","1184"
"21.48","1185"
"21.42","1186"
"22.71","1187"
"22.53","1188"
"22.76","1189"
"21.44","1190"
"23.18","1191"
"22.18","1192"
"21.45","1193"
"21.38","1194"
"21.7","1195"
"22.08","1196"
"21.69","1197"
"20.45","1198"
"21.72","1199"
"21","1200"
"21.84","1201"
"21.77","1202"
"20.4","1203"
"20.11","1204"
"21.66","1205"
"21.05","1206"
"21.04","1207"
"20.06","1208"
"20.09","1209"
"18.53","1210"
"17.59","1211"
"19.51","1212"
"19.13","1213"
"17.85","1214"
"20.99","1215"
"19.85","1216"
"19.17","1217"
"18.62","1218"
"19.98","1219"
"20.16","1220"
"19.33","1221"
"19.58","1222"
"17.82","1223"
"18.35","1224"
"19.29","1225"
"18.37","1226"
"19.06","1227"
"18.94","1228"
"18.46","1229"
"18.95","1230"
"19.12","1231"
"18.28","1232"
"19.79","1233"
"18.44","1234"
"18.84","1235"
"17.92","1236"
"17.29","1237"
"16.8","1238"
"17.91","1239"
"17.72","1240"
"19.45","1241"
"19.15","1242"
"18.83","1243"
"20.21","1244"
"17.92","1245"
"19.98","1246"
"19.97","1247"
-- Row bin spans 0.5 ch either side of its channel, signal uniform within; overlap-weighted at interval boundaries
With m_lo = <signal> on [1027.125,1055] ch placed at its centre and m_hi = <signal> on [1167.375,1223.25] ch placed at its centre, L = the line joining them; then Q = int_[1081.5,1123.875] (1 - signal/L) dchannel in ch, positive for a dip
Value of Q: 5.0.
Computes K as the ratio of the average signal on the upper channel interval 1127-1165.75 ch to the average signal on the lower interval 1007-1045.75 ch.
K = 1.65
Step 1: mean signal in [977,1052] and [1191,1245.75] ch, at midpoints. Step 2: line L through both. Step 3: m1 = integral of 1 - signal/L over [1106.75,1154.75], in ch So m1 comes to -4.0 ch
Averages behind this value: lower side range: 11.4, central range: 17.5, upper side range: 19.6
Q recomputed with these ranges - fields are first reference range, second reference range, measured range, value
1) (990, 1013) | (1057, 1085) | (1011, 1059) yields -4.3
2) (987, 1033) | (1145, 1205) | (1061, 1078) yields 4.1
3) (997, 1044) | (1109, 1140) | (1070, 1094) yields 3.9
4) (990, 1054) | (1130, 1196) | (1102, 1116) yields 2.2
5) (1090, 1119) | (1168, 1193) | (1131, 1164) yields -4.0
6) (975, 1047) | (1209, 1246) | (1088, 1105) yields 1.1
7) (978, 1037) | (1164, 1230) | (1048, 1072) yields 3.5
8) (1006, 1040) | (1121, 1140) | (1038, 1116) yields 9.7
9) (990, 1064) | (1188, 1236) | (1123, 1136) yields -0.2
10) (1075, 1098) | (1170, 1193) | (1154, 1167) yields -3.1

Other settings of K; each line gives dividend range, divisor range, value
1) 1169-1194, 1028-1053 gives 1.72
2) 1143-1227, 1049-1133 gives 1.58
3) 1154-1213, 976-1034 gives 2.02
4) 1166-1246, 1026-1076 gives 1.67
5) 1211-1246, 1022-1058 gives 1.50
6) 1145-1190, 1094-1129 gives 1.50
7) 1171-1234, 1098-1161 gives 1.16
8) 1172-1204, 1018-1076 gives 1.76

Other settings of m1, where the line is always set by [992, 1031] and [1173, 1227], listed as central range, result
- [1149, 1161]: -2.95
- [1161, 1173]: -2.53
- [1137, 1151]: -0.96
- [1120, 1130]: 0.78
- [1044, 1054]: 0.91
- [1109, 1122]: 0.87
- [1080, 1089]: 1.52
